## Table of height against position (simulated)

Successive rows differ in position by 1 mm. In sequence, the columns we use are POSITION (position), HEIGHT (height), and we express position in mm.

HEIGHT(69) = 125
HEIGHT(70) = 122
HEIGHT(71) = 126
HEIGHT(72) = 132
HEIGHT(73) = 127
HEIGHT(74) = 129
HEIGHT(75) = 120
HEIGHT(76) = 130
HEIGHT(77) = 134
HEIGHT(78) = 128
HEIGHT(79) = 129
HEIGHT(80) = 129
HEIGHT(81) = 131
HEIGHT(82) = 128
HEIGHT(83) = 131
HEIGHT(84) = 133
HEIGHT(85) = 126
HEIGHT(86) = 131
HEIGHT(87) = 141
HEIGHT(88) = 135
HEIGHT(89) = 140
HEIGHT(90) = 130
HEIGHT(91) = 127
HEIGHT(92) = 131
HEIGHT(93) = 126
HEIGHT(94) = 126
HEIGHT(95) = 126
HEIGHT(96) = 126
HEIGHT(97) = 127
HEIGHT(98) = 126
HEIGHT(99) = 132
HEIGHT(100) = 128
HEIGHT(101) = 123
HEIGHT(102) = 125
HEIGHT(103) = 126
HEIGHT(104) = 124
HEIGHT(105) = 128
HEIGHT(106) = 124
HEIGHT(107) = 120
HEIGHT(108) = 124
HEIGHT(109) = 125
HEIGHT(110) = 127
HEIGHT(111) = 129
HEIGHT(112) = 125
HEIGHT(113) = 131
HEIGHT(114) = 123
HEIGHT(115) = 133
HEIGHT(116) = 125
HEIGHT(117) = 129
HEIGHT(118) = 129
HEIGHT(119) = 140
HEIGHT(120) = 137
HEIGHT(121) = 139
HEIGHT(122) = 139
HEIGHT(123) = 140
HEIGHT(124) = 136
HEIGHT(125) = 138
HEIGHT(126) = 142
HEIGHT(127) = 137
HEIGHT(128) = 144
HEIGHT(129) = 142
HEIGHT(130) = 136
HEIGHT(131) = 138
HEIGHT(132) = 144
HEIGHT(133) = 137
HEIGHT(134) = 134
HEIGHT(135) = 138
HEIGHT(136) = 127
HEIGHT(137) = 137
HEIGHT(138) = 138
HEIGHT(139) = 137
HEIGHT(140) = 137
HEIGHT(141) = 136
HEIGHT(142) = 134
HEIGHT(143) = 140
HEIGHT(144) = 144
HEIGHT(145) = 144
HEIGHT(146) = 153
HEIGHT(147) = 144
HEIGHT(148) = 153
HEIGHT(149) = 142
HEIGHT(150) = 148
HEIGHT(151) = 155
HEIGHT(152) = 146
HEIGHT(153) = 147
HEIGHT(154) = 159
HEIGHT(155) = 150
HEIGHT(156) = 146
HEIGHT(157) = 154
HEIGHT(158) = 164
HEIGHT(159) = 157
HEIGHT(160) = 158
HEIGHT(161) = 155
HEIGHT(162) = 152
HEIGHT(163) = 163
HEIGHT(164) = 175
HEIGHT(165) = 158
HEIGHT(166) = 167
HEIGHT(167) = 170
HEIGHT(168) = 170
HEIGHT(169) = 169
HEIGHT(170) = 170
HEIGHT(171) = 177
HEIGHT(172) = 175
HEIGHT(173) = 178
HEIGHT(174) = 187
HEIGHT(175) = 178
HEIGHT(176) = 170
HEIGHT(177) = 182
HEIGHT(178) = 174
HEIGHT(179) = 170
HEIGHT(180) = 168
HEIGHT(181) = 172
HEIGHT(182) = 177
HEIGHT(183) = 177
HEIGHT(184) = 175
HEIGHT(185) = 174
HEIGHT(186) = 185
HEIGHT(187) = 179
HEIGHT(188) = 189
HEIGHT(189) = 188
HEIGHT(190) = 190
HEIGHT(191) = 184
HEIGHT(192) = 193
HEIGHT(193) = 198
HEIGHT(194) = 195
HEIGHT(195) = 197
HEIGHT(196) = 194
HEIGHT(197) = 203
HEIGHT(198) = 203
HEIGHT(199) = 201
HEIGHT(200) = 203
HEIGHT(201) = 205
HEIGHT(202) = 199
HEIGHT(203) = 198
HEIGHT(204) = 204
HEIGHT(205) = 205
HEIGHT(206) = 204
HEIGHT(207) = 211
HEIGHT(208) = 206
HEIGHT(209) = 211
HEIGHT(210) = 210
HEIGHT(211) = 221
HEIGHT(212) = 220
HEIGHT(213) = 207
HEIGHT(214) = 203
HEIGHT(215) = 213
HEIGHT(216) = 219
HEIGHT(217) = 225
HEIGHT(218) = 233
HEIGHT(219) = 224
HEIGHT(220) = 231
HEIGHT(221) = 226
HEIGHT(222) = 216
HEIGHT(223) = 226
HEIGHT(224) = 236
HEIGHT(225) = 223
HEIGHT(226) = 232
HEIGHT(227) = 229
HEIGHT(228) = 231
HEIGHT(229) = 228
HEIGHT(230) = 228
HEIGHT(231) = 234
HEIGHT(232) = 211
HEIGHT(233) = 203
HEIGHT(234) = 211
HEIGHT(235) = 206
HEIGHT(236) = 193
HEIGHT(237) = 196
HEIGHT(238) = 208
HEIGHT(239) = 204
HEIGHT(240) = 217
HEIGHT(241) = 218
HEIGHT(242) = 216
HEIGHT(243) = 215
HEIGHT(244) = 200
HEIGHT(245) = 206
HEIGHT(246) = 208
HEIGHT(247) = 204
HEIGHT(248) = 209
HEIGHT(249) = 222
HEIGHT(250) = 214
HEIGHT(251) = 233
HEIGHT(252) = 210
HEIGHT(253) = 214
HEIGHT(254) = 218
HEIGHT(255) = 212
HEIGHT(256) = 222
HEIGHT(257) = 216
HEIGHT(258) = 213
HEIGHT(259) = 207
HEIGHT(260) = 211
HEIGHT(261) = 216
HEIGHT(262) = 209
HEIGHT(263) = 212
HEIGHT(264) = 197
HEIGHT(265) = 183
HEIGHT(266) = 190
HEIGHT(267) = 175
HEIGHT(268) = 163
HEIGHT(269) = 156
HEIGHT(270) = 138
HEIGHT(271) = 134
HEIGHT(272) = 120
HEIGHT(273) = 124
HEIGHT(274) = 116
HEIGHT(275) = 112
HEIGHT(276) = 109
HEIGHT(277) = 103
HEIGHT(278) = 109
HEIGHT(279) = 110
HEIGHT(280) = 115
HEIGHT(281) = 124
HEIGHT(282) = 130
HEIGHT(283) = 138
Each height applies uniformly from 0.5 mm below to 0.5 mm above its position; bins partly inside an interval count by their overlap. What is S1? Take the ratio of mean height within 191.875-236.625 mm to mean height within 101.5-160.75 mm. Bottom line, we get 1.54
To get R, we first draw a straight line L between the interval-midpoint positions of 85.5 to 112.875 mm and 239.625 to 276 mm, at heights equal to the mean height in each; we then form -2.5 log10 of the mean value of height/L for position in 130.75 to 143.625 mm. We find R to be 0.049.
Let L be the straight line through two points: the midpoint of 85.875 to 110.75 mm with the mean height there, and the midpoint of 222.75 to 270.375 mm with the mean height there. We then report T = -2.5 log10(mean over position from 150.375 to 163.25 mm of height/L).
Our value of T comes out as 0.04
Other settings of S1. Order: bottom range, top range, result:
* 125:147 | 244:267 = 1.50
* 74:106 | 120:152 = 1.09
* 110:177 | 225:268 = 1.43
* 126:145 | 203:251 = 1.56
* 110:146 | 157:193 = 1.27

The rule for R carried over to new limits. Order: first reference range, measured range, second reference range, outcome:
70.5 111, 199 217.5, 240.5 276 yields -0.21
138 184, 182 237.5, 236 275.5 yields -0.17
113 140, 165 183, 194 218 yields 0.03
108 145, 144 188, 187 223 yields 0.04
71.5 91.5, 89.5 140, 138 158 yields 0.05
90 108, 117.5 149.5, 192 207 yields 0.09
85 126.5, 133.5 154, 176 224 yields 0.12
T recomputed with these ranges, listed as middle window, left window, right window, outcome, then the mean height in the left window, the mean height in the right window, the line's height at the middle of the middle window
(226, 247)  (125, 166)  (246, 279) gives -0.23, 146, 180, 172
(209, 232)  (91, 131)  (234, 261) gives -0.14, 131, 211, 195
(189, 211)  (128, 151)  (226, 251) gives -0.09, 141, 214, 185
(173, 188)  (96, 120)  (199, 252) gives 0.03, 127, 214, 181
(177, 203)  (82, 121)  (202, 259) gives 0.00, 129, 215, 188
